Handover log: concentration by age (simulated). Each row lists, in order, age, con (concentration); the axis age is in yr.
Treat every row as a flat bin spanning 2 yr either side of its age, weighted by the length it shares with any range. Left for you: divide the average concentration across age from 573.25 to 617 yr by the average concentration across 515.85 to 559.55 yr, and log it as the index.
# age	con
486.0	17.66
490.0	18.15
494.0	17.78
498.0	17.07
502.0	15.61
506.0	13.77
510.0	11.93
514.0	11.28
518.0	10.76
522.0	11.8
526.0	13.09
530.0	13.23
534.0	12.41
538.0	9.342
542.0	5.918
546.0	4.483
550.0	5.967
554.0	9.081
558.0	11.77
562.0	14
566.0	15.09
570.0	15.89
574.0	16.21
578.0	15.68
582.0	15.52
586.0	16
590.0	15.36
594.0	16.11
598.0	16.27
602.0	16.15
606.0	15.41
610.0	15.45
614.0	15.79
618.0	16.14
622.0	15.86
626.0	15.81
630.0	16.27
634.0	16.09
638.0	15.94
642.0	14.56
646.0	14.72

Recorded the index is 1.6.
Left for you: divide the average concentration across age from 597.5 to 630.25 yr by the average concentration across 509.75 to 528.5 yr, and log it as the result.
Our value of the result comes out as 1.3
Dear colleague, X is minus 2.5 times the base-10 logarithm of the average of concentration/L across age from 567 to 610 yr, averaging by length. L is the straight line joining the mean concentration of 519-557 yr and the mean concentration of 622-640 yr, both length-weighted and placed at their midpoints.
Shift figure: -0.21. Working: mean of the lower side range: 9.57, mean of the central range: 15.8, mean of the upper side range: 16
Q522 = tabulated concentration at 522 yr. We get 11.8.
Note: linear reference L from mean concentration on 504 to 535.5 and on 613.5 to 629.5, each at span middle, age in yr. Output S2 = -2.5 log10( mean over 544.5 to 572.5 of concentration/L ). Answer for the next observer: 0.23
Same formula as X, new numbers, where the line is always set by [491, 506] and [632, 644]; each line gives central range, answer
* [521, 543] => 0.41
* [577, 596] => 0.01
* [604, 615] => 0.01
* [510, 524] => 0.40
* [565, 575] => 0.02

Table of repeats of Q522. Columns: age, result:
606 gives 15.41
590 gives 15.36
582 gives 15.52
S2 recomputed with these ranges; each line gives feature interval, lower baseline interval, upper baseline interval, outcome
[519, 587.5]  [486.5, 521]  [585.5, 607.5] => 0.26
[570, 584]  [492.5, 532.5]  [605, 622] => -0.06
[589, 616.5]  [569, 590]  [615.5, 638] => 0.01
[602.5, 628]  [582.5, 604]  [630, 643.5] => 0.00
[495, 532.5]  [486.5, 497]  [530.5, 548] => 0.00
